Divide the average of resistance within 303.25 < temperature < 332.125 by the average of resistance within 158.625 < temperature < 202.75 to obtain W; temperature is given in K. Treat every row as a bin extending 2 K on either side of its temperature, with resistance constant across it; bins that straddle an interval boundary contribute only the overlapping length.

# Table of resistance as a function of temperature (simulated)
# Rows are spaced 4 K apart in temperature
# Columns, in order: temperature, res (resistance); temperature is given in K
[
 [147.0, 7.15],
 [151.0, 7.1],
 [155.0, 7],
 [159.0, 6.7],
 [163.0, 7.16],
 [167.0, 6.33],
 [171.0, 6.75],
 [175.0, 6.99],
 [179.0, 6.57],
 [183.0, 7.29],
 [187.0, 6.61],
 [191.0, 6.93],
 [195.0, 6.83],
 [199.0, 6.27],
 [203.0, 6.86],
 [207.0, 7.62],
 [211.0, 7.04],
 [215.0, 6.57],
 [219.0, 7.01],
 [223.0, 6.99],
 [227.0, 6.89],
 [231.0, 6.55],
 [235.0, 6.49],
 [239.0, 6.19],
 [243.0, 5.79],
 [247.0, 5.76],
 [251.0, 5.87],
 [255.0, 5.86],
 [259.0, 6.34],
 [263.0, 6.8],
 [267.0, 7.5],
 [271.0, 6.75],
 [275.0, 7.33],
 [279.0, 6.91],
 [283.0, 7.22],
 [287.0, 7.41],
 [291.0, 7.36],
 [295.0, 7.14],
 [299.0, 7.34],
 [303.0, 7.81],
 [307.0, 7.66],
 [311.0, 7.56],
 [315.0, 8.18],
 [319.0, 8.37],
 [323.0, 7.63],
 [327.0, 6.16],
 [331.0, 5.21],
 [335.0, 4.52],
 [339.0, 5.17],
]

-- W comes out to 1.1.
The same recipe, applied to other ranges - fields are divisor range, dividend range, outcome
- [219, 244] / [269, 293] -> 1.09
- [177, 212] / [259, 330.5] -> 1.06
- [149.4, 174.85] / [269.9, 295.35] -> 1.05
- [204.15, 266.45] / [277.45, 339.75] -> 1.07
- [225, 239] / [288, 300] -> 1.11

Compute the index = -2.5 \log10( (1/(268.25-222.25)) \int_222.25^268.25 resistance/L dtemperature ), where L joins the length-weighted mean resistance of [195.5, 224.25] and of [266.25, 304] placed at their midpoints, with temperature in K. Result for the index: 0.11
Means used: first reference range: 6.9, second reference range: 7.26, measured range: 6.39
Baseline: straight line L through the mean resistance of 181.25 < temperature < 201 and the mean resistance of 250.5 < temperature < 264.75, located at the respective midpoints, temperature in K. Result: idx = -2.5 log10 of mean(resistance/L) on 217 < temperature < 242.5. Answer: -0.03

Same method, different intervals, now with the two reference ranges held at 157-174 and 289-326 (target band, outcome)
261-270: 0.04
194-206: 0.04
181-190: -0.01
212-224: 0.03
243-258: 0.24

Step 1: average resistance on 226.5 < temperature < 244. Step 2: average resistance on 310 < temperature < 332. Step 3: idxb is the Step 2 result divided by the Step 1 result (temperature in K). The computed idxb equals 1.1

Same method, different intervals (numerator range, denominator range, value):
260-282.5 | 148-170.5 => 1.03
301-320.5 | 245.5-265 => 1.29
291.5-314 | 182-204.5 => 1.11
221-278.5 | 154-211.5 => 0.95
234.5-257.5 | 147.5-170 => 0.87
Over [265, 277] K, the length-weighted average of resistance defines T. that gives 7.19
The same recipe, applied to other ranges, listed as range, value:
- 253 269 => 6.62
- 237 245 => 5.99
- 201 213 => 7.17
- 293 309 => 7.49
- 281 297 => 7.28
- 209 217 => 6.8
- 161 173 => 6.75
